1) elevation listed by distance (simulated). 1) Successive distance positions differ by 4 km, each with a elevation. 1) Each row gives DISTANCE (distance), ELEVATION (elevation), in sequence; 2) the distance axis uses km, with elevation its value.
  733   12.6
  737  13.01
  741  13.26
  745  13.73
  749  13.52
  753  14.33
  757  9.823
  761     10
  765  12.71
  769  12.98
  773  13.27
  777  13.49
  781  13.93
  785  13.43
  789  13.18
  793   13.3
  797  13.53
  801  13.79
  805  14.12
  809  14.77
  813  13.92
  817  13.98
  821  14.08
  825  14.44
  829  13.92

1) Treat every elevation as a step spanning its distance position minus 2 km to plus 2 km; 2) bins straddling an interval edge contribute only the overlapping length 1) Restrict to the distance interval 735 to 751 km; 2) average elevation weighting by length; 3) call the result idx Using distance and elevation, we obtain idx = 13.4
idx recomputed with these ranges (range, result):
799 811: 14.2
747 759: 12.6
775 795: 13.5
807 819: 14.2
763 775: 13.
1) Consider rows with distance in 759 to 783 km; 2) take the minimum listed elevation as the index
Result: 10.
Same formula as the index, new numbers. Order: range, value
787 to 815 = 13.18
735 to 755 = 13.01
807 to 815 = 13.92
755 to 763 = 9.823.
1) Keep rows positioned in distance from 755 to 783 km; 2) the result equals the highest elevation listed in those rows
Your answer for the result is 13.93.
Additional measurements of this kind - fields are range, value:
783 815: 14.77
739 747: 13.73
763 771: 12.98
